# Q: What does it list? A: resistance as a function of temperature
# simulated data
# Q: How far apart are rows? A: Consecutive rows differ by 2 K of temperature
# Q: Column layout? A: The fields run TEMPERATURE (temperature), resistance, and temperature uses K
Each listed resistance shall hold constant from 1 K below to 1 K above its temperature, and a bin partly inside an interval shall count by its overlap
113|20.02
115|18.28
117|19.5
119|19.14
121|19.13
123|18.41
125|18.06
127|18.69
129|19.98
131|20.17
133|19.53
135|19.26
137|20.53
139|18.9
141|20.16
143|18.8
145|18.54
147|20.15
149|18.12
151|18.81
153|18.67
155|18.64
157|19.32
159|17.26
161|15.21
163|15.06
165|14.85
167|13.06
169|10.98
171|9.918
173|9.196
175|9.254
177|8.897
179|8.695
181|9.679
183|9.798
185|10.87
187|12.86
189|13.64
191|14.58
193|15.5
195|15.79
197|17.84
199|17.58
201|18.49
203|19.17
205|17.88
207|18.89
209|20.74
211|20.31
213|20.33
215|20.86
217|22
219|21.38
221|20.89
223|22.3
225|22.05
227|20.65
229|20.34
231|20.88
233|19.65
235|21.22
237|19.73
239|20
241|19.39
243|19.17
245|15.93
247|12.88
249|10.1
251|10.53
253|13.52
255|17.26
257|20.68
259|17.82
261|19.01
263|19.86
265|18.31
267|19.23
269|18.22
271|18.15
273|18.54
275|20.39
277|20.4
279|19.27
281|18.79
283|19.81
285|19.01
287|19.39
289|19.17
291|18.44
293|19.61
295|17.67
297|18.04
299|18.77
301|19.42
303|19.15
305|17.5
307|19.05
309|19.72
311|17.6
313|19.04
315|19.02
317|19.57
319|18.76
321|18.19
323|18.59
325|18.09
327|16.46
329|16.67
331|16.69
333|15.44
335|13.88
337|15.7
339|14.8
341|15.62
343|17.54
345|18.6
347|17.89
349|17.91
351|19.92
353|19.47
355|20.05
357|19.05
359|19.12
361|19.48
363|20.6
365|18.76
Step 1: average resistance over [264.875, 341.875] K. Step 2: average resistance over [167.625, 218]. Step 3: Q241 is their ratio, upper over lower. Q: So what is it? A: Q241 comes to 1.2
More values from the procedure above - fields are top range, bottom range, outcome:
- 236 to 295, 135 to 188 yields 1.21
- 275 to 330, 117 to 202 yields 1.17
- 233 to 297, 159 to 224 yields 1.17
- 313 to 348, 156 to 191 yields 1.39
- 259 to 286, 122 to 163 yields 1.02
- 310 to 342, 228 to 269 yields 0.96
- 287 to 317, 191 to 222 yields 0.99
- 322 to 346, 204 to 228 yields 0.80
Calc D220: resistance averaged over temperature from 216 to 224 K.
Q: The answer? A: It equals 21.6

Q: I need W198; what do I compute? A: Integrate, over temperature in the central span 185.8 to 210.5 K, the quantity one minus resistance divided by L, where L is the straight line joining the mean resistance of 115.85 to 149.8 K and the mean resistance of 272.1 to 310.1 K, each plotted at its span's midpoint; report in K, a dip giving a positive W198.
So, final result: 2.9 K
